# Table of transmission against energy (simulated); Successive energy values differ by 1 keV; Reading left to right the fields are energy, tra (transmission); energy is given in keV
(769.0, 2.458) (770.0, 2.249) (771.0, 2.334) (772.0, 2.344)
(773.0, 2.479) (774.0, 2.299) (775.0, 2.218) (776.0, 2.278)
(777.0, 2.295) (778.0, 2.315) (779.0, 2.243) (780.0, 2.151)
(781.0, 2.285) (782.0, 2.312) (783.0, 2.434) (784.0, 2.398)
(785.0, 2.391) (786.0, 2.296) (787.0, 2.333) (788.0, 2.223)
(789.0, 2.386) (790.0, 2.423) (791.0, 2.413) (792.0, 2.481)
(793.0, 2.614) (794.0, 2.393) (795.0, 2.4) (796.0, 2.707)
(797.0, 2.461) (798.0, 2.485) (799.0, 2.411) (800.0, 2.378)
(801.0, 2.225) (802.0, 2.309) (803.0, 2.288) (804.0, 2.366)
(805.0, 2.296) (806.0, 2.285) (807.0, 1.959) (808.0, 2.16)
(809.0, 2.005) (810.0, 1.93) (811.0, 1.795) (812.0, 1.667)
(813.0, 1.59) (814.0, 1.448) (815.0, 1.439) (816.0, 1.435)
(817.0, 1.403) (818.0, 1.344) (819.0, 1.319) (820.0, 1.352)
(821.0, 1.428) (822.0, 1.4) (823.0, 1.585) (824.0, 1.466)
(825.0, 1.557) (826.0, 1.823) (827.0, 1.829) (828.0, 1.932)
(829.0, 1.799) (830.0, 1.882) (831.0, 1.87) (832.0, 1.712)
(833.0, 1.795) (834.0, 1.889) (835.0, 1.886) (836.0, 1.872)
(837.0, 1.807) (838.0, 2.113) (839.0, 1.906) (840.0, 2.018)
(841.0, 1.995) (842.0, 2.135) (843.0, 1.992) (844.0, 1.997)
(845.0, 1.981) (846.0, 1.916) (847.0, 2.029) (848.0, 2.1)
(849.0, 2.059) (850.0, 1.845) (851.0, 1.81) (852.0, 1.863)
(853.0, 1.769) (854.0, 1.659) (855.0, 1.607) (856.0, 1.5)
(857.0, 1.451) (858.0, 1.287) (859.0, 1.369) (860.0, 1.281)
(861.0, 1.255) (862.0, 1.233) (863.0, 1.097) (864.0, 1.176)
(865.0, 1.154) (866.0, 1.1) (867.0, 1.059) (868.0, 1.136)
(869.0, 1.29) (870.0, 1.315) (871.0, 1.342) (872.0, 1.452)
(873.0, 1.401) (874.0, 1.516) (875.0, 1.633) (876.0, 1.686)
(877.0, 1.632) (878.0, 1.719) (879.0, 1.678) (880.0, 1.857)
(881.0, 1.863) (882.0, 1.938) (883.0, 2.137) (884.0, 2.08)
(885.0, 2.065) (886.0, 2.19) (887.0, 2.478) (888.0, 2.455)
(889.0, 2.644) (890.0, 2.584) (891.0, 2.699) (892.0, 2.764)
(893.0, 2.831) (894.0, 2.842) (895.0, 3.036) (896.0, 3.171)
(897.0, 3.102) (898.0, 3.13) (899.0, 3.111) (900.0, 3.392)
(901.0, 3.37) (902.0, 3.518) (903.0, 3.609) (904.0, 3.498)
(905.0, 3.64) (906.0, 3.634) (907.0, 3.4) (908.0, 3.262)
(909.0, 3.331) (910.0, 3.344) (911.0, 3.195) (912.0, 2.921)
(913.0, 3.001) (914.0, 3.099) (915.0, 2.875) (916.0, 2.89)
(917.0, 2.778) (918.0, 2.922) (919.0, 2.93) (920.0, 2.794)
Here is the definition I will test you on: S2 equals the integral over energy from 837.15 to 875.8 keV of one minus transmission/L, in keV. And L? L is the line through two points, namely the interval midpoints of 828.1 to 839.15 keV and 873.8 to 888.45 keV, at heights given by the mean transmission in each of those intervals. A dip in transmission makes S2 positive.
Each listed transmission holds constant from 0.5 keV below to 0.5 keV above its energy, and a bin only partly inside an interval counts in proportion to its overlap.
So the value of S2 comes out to 6.0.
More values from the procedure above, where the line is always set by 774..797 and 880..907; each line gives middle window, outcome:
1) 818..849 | 9.22 keV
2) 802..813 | 1.76 keV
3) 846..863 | 6.61 keV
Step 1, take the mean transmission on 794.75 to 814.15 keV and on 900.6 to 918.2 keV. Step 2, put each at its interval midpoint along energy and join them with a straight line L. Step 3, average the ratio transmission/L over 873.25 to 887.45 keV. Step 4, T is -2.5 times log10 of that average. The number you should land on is 0.49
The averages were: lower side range 2.17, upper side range 3.24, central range 1.88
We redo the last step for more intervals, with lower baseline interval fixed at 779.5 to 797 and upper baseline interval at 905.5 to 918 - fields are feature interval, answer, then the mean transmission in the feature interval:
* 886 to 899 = 0.08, 2.8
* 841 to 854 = 0.37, 1.95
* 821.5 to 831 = 0.47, 1.71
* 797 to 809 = 0.09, 2.28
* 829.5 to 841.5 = 0.37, 1.9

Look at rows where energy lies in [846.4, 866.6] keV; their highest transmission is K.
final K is 2.1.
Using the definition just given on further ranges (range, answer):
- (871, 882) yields 1.938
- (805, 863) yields 2.296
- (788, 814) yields 2.707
